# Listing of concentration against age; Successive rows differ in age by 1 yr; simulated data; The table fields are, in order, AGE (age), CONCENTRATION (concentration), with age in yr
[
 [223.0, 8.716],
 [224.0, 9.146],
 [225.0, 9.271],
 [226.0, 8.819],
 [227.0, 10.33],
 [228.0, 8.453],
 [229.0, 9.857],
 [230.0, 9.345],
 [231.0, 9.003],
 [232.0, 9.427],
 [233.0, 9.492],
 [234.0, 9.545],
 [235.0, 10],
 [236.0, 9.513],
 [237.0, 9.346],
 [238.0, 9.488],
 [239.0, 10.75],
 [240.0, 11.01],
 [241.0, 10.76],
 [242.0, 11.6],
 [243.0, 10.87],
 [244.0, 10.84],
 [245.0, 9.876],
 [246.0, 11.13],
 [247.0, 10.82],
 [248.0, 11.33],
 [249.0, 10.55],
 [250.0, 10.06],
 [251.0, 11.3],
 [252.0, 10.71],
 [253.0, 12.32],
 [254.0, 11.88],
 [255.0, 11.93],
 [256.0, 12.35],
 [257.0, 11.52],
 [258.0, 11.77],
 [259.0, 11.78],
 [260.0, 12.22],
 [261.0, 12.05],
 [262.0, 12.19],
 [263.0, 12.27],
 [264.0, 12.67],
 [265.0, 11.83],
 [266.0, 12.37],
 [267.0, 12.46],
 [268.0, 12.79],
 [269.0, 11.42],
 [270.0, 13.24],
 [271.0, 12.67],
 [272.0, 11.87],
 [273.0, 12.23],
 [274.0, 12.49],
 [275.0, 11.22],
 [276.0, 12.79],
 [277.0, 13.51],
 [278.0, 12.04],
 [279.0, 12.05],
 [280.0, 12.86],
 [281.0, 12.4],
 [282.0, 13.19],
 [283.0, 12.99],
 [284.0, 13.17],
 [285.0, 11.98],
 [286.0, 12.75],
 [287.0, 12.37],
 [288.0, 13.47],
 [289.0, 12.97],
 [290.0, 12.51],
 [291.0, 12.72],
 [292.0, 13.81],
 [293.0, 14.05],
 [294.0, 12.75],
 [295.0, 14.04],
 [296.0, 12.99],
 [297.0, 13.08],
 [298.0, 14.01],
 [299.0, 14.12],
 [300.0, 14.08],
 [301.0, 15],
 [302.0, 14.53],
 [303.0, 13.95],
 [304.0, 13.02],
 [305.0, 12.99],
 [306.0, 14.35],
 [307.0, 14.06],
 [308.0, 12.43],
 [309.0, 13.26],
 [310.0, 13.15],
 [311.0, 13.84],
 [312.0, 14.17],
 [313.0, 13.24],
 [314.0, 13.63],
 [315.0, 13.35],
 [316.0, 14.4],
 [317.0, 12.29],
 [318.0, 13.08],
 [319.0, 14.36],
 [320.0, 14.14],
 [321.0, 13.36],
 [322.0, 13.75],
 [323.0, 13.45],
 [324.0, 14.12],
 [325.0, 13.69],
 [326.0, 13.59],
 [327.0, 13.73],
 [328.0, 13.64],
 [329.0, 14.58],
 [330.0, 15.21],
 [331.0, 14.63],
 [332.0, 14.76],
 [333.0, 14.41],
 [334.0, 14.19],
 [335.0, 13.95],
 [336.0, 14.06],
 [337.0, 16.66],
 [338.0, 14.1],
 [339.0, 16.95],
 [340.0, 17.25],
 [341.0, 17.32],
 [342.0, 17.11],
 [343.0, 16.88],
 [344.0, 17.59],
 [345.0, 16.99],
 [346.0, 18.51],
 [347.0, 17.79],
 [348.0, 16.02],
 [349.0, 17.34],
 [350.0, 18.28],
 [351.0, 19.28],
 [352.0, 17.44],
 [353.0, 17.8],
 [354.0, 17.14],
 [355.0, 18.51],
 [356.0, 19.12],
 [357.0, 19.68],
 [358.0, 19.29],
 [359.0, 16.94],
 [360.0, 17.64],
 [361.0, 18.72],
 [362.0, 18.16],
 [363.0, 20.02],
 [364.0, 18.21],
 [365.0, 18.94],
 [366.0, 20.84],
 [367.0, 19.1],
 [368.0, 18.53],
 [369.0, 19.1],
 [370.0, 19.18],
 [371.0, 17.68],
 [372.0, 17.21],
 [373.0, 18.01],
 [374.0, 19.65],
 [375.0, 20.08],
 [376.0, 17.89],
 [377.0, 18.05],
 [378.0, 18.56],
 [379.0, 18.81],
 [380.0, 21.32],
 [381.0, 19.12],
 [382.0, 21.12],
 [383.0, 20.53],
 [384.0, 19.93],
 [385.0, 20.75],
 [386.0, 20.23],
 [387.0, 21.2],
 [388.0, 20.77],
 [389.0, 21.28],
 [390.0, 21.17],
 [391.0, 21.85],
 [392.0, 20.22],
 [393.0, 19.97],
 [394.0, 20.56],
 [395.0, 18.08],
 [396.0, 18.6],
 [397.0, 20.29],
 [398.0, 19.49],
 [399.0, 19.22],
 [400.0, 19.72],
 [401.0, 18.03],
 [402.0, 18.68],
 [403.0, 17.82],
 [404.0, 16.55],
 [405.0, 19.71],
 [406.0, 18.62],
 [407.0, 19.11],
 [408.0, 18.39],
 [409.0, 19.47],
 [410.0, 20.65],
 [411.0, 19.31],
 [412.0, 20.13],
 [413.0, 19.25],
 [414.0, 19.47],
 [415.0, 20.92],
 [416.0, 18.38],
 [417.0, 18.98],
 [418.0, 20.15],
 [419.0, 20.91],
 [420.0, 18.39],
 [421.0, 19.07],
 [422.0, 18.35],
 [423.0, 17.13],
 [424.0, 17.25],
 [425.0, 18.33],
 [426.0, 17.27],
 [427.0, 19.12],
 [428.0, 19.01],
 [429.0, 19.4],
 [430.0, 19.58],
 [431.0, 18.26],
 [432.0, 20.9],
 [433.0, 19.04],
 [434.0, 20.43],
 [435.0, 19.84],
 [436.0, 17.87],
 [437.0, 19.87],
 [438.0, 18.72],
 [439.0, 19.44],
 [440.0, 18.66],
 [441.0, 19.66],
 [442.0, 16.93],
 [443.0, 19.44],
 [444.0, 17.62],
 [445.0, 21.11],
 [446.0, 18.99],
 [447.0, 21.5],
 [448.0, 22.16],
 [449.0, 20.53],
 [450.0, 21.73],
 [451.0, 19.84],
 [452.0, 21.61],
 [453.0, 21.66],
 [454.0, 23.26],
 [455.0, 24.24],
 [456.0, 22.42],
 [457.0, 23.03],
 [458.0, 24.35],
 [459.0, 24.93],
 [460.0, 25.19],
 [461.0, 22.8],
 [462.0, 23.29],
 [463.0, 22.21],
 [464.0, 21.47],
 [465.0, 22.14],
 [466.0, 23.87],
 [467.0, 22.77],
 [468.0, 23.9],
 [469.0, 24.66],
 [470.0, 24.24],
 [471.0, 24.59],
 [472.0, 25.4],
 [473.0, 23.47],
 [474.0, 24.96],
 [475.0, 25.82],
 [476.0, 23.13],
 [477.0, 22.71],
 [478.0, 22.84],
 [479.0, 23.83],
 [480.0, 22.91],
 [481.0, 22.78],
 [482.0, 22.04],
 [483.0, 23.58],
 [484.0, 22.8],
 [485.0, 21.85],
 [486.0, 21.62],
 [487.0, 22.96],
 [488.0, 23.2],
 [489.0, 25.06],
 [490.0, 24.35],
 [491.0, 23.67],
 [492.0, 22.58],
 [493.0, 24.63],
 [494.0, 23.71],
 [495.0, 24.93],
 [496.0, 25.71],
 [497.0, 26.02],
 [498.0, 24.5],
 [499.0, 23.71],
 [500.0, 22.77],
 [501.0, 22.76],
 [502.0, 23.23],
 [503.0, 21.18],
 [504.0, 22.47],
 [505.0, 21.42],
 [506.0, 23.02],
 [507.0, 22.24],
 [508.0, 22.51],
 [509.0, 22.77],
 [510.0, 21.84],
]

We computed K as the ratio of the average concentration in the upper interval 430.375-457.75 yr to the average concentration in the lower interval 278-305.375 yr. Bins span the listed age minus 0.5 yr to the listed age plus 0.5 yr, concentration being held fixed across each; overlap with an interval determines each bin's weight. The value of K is 1.5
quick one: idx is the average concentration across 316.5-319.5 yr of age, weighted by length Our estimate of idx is 13.2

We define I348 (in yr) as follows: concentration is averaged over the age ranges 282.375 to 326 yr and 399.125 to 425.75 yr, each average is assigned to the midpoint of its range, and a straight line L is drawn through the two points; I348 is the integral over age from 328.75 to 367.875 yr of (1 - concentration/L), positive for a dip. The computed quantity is -3.76 yr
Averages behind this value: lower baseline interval 13.5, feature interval 17.2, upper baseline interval 18.9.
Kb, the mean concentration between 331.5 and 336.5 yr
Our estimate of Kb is 14.3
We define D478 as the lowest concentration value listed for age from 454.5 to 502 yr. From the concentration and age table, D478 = 21.47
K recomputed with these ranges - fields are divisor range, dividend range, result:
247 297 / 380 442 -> 1.57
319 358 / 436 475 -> 1.38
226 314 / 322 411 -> 1.50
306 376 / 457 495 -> 1.45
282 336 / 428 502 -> 1.64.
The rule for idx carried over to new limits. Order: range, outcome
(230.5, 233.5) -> 9.31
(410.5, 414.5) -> 19.5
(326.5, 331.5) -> 14.4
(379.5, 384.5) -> 20.4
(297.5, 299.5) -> 14.1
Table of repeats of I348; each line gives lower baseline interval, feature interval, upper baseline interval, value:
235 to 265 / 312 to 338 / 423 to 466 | 1.4 yr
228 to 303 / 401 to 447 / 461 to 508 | 2.6 yr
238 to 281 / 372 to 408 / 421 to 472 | -2.8 yr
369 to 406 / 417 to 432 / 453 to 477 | 1.9 yr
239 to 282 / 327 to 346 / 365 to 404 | 1.1 yr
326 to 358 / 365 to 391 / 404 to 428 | -2.8 yr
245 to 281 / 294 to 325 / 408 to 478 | 1.3 yr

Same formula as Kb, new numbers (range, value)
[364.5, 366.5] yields 19.9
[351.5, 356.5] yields 18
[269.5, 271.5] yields 13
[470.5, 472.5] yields 25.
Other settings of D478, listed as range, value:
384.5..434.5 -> 16.55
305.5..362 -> 12.29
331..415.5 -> 13.95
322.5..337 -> 13.45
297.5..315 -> 12.43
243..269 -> 9.876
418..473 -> 16.93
